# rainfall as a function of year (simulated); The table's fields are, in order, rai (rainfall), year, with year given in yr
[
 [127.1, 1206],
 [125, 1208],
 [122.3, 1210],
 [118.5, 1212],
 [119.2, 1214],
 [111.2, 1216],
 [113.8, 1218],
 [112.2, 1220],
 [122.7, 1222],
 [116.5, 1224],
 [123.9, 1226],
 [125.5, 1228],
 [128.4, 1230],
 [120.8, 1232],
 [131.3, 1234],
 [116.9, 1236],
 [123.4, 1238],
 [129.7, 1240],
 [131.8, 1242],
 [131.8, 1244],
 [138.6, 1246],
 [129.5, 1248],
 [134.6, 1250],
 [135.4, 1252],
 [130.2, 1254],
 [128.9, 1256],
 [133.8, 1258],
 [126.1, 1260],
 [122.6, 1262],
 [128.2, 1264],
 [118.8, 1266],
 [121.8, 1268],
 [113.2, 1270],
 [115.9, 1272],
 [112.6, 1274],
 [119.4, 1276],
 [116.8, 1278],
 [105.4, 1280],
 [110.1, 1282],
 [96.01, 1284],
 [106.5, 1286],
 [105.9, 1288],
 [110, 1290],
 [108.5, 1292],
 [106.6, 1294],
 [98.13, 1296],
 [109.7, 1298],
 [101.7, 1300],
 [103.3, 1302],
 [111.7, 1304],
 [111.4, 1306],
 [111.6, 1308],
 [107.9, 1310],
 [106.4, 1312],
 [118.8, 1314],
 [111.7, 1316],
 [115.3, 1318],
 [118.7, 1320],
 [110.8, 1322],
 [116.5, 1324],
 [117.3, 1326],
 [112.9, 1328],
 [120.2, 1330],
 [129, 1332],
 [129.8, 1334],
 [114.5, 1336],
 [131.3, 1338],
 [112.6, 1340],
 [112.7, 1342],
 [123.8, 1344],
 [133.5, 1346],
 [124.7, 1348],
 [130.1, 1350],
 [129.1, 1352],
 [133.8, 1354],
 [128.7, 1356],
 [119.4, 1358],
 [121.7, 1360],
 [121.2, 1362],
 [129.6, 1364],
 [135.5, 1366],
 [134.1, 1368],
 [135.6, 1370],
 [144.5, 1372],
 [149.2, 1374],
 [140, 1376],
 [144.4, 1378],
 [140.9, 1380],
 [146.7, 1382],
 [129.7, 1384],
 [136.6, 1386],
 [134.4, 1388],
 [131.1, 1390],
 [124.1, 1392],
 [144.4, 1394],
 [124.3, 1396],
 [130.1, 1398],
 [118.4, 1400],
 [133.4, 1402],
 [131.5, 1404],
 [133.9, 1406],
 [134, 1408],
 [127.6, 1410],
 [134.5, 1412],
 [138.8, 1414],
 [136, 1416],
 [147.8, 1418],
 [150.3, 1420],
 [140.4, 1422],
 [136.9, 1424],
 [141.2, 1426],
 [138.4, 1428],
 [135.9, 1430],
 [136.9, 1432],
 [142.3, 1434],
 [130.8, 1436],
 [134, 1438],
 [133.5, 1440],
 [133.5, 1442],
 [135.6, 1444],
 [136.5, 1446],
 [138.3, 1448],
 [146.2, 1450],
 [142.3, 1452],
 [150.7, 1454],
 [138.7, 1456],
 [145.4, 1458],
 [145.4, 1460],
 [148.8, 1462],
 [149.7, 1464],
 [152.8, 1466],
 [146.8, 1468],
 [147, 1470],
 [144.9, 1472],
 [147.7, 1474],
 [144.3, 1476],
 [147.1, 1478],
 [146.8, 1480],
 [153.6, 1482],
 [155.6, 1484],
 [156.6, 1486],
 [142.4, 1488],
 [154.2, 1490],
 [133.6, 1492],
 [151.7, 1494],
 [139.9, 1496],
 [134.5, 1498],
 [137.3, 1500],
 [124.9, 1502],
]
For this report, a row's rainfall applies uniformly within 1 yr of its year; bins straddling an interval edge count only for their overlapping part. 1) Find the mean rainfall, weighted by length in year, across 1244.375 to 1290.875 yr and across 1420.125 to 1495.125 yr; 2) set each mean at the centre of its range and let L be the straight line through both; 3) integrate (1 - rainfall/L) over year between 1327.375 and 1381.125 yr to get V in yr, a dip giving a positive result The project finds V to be 0.7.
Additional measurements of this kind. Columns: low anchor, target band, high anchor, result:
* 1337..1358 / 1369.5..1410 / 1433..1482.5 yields -0.87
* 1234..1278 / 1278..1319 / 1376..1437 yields 6.57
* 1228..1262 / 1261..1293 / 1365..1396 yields 4.36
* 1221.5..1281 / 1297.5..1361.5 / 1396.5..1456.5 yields 5.82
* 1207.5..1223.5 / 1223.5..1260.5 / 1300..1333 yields -3.72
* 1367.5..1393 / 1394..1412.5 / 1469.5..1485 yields 1.31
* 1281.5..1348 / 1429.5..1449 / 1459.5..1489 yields 0.72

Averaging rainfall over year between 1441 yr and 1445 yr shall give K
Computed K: 135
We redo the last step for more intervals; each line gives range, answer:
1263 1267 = 124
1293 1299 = 105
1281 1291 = 106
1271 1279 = 116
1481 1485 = 155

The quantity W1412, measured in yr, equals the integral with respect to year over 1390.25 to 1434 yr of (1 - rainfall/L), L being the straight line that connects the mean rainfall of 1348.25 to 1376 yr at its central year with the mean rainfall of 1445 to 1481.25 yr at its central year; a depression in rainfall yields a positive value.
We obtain 1.07 yr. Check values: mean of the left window 132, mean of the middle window 135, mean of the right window 146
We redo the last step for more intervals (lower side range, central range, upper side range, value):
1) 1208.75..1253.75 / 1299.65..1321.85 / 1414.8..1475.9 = 3.38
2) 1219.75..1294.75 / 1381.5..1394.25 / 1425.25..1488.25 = 0.13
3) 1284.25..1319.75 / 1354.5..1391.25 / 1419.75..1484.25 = -2.90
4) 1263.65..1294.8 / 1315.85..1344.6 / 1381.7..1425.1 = 0.63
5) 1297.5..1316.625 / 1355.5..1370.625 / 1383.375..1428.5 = -0.52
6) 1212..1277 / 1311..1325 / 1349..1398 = 1.67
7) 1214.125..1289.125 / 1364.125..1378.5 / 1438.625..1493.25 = -0.54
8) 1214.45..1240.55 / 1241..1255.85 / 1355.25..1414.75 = -1.23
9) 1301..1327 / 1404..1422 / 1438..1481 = -0.53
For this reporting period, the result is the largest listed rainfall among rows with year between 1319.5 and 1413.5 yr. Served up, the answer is 149.2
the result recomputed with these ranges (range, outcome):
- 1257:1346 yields 133.8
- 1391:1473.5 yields 152.8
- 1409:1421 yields 150.3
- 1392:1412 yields 144.4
